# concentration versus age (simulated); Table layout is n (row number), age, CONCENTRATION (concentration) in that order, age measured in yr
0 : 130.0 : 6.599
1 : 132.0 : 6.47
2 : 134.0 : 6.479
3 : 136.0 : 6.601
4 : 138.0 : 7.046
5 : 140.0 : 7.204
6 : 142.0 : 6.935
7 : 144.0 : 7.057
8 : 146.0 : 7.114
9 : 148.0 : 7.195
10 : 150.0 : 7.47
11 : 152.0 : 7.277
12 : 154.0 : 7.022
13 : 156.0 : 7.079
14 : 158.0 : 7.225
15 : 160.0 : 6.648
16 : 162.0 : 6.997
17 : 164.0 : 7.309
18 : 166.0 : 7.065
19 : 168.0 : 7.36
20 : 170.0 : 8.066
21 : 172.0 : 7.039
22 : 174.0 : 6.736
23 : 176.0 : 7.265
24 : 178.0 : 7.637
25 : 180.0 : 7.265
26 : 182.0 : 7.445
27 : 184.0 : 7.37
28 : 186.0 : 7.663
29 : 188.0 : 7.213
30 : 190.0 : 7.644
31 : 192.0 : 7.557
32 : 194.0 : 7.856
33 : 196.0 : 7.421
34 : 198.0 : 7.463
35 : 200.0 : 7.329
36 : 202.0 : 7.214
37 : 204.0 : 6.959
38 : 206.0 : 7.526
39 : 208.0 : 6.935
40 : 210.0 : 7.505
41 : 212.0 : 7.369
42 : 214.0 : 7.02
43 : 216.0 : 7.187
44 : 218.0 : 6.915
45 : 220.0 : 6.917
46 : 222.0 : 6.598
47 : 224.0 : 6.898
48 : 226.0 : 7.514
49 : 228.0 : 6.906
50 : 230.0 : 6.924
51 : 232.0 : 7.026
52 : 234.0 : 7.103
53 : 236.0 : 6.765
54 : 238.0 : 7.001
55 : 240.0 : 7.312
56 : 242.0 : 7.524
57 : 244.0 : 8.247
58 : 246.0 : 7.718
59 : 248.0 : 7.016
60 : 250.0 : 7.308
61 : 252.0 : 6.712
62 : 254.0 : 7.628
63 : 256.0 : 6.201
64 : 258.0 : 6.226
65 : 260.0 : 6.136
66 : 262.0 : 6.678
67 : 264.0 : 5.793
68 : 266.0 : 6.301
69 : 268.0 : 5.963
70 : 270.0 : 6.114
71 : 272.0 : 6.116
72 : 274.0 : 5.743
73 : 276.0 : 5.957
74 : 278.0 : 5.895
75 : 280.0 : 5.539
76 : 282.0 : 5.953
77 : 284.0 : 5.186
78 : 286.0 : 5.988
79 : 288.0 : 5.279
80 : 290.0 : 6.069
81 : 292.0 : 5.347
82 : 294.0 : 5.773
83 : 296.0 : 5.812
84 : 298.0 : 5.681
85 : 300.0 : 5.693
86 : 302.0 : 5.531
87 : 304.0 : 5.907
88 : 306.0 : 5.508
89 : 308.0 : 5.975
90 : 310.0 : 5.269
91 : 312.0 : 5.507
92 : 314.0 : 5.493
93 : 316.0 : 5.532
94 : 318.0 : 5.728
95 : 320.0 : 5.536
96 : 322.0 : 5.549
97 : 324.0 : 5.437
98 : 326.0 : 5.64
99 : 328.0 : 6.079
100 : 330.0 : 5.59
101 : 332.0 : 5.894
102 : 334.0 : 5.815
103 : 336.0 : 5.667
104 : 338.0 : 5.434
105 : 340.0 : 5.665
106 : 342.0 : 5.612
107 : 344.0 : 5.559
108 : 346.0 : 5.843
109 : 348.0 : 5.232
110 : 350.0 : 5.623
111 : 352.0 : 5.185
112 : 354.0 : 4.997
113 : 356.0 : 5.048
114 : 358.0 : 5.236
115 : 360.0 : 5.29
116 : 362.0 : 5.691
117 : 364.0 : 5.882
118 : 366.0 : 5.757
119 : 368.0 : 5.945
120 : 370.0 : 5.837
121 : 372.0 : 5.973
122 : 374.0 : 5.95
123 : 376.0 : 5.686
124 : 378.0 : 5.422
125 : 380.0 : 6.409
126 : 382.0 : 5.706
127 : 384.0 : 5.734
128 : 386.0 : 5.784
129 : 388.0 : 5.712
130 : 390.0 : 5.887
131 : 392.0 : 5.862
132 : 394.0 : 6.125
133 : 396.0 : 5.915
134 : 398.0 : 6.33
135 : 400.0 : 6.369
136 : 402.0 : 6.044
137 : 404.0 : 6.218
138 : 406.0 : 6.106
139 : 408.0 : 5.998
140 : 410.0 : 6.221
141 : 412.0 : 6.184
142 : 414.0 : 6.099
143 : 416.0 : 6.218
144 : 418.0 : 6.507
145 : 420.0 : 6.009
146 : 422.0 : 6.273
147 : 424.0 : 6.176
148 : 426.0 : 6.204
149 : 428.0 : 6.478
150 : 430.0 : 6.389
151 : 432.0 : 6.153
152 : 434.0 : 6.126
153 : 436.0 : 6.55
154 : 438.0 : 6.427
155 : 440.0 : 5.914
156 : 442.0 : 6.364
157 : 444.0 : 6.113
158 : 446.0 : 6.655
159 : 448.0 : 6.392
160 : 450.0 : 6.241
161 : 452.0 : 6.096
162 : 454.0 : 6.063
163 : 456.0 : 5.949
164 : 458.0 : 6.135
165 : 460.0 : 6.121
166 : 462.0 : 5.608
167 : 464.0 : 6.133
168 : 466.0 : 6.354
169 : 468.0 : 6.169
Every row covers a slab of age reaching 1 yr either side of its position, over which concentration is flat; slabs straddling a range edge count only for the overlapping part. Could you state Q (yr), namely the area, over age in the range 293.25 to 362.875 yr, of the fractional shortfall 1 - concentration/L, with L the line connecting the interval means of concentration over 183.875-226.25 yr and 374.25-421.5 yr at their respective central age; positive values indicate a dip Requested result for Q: 9.7 yr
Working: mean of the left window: 7.27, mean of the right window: 6.03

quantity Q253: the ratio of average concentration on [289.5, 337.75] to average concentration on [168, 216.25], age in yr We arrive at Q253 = 0.77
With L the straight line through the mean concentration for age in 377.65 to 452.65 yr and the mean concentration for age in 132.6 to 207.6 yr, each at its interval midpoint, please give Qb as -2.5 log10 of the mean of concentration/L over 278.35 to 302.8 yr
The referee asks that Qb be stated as 0.18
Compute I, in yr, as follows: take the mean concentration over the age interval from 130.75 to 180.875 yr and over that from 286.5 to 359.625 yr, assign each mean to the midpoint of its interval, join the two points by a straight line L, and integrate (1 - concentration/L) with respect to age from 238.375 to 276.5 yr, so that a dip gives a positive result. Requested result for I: -3.09 yr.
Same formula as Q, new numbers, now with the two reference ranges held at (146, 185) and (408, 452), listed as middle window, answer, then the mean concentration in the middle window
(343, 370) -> 4.27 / 5.5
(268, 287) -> 2.74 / 5.84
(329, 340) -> 1.55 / 5.68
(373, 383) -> 0.96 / 5.83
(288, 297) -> 1.42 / 5.7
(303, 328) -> 4.01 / 5.61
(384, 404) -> 1.23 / 6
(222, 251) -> -1.00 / 7.21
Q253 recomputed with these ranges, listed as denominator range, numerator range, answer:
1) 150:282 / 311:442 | 0.84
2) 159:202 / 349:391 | 0.77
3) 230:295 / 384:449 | 0.96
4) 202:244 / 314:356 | 0.78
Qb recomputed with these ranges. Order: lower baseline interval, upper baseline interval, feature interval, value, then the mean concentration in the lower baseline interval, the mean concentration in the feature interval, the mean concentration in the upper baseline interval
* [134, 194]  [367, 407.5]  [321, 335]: 0.104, 7.22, 5.71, 5.95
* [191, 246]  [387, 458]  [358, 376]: 0.127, 7.23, 5.75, 6.18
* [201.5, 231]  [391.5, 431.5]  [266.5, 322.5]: 0.179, 7.09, 5.71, 6.19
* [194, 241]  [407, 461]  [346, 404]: 0.129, 7.14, 5.75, 6.22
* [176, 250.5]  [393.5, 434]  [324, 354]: 0.178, 7.28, 5.6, 6.2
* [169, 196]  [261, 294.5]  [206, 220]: -0.035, 7.44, 7.16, 5.87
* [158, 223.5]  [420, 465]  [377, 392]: 0.113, 7.26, 5.81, 6.2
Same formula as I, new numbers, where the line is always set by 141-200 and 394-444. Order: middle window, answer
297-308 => 1.68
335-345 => 1.48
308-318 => 1.71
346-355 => 1.64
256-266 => 0.99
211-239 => 0.18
